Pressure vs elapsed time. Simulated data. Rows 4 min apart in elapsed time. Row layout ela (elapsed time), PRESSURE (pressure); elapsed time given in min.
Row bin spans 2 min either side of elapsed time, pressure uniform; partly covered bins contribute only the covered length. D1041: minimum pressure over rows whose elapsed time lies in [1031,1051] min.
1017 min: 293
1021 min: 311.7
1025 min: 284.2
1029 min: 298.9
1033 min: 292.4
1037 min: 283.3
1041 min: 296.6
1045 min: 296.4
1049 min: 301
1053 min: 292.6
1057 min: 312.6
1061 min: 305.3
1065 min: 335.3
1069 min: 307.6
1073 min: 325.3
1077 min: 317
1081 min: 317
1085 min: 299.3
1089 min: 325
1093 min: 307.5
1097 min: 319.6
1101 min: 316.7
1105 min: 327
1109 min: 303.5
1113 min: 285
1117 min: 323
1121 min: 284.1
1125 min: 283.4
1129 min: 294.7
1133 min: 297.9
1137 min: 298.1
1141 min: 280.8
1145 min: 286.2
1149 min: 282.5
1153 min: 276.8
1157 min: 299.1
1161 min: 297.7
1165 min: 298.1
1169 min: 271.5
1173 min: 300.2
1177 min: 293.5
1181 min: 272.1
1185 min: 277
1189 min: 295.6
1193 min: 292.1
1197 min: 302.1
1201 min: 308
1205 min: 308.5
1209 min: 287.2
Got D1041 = 283.3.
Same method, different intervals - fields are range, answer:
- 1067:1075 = 307.6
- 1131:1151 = 280.8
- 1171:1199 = 272.1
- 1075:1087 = 299.3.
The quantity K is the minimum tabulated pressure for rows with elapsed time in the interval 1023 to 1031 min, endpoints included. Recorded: 284.2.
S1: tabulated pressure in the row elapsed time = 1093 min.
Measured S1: 307.5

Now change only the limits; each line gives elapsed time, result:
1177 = 293.5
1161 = 297.7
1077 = 317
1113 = 285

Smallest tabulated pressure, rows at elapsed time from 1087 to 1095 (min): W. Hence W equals 307.5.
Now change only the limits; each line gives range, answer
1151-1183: 271.5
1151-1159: 276.8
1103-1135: 283.4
